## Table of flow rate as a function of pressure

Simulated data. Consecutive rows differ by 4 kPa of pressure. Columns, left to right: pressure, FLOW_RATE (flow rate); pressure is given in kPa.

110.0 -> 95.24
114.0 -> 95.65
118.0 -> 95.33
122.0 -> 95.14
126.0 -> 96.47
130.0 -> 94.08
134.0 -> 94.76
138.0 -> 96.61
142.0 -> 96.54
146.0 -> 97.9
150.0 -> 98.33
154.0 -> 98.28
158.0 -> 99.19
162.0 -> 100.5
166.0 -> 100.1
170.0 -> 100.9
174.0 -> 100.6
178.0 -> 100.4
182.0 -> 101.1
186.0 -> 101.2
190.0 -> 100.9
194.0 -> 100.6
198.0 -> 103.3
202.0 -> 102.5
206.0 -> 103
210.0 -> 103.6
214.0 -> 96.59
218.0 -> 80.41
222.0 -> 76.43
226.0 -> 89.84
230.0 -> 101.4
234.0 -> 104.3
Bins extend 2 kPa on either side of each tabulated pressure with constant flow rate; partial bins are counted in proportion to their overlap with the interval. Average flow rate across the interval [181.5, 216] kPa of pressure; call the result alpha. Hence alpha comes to 101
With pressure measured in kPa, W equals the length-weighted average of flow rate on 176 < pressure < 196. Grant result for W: 101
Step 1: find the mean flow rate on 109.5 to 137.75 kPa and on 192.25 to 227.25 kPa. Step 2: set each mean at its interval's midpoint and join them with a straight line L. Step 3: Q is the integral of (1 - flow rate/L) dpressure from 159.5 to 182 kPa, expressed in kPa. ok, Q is -1.2 kPa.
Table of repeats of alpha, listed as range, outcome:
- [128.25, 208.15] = 99.6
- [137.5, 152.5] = 97.4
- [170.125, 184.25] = 101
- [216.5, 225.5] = 80.2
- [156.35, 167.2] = 99.9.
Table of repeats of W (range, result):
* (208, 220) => 93.5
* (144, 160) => 98.4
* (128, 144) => 95.5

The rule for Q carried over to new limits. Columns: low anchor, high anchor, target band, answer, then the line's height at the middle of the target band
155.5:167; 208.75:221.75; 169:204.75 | -2.2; 95.5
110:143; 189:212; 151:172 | -0.2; 98.8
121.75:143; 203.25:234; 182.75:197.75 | -1.1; 94.5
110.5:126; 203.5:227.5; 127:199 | -4.0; 93.8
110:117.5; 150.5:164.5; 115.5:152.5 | 0.4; 97.2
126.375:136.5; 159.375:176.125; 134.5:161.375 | -0.1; 97.4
